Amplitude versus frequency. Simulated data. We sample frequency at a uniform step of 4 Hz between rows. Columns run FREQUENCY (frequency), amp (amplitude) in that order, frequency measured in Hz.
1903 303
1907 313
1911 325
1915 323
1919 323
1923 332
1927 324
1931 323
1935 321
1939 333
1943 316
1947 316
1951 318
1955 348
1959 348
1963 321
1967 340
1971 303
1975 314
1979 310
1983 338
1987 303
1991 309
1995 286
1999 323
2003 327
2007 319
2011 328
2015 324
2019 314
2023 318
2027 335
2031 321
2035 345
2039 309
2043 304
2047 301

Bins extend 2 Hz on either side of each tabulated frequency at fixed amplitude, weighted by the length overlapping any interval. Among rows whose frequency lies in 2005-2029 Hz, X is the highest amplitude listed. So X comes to 335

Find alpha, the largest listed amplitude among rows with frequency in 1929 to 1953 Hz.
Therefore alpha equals 333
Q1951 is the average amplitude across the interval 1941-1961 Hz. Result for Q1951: 329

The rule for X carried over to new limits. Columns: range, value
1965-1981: 340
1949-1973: 348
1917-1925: 332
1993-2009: 327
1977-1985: 338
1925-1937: 324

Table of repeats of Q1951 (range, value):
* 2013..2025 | 319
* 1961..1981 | 318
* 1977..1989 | 317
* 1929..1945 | 323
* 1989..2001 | 306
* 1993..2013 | 317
